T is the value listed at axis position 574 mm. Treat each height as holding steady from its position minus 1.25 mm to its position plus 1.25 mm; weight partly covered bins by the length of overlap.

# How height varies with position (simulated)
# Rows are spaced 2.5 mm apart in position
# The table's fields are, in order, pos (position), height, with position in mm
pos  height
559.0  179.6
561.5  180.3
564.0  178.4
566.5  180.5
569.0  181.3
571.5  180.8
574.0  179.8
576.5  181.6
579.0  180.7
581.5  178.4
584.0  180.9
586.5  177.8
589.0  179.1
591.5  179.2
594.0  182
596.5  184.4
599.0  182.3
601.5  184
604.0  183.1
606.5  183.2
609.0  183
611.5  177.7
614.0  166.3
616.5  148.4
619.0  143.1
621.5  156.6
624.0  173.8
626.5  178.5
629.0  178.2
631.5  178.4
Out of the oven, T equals 179.8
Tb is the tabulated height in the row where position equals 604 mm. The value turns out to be 183.1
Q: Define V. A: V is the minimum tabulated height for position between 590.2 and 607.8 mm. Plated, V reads 179.2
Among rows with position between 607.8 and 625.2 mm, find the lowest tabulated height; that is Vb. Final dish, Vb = 143.1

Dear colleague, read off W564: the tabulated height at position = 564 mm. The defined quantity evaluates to 178.4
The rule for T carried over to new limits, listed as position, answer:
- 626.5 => 178.5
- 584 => 180.9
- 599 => 182.3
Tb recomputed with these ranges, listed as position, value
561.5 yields 180.3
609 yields 183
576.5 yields 181.6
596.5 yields 184.4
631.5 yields 178.4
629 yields 178.2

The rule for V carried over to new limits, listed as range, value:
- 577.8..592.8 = 177.8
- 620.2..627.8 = 156.6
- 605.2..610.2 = 183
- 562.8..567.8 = 178.4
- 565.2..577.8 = 179.8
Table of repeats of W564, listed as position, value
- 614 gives 166.3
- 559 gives 179.6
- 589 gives 179.1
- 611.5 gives 177.7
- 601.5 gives 184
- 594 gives 182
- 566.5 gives 180.5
